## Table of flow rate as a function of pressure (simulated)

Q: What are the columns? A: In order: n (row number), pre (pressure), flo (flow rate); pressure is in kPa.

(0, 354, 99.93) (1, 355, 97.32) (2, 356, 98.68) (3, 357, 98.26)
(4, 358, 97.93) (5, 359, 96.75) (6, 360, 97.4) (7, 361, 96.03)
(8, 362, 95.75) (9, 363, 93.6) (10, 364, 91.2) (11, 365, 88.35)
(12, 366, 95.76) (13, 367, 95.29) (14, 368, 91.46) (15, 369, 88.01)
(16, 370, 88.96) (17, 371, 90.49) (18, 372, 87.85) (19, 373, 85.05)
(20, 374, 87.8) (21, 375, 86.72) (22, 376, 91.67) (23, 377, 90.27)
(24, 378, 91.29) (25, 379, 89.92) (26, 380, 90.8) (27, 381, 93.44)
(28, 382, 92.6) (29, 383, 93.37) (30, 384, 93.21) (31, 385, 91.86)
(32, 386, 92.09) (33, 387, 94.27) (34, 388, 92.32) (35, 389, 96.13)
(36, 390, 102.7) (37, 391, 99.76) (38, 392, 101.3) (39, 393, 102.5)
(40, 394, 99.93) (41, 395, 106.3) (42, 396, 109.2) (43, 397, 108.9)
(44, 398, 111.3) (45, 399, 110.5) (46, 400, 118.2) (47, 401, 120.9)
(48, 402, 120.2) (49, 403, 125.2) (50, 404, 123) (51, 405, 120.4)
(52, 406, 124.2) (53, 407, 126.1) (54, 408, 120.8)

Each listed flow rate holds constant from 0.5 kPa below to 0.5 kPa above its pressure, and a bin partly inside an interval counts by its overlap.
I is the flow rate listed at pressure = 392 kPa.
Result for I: 101.3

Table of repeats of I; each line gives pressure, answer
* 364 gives 91.2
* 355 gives 97.32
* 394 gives 99.93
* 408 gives 120.8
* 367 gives 95.29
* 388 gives 92.32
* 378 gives 91.29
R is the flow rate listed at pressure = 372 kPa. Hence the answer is 87.85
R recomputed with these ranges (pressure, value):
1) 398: 111.3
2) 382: 92.6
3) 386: 92.09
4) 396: 109.2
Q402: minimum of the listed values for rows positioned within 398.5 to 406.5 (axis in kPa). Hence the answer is 110.5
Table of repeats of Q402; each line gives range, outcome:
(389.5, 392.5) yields 99.76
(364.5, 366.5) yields 88.35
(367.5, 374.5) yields 85.05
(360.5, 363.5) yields 93.6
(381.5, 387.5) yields 91.86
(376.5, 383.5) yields 89.92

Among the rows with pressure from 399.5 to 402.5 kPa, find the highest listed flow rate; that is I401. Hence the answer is 120.9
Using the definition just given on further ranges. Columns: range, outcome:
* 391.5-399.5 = 111.3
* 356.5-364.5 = 98.26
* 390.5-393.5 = 102.5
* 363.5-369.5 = 95.76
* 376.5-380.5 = 91.29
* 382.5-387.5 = 94.27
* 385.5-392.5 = 102.7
